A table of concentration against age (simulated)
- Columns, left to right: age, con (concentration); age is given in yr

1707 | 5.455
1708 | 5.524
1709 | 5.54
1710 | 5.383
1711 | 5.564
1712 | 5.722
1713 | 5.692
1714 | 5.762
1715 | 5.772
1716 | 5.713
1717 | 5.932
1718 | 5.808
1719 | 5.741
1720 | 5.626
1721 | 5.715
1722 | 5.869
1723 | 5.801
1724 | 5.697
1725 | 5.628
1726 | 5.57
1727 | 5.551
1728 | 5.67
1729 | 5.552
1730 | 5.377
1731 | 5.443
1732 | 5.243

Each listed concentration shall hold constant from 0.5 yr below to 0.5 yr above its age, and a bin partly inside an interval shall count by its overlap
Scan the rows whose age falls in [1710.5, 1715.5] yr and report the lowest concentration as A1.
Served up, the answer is 5.564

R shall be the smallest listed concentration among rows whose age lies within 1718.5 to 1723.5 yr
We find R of 5.626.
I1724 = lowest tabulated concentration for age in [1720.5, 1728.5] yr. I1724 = 5.551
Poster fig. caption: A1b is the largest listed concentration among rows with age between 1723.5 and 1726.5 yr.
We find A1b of 5.697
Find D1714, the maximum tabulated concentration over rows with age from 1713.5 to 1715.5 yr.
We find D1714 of 5.772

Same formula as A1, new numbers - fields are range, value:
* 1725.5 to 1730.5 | 5.377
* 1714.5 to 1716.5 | 5.713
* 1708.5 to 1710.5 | 5.383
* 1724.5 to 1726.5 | 5.57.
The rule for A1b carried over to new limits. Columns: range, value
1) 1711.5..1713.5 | 5.722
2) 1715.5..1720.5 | 5.932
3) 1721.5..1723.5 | 5.869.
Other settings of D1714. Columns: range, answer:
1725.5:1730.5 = 5.67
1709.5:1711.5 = 5.564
